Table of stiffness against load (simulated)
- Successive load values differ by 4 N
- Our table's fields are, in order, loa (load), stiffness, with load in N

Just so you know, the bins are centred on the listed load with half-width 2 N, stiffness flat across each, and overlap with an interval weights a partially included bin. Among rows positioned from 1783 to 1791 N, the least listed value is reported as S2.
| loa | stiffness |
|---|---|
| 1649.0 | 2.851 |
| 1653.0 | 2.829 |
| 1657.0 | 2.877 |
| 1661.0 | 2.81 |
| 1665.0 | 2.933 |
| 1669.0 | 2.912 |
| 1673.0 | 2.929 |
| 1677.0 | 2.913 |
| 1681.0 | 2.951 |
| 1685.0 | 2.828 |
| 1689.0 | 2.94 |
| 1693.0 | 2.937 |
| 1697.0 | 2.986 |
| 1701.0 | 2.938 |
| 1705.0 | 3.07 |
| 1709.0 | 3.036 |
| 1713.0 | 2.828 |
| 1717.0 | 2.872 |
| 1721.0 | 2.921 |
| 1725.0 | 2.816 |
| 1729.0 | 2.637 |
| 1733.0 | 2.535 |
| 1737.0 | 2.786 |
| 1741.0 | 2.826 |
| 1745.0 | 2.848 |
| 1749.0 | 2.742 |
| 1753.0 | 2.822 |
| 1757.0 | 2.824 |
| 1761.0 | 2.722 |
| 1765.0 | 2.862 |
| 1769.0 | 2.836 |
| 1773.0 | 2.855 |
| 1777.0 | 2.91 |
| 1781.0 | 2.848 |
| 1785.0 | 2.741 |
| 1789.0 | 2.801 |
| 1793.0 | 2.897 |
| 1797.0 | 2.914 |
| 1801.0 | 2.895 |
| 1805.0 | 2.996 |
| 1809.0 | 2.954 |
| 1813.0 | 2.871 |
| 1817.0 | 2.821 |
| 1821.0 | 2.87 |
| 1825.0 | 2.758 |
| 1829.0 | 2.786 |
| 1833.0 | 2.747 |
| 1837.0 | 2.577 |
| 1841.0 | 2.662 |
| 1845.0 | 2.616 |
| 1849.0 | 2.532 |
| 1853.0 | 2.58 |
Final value 2.741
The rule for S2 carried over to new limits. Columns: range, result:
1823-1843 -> 2.577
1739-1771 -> 2.722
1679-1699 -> 2.828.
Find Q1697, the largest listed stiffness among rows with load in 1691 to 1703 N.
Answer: 2.986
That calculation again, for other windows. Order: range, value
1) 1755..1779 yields 2.91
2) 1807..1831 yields 2.954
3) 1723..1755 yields 2.848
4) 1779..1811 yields 2.996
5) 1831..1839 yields 2.747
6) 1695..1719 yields 3.07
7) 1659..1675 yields 2.933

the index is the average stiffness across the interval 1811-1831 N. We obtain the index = 2.82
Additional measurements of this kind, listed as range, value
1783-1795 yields 2.81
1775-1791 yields 2.83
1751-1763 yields 2.79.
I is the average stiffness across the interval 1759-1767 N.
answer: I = 2.79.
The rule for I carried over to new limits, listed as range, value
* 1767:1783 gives 2.86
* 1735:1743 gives 2.81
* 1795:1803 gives 2.9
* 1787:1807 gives 2.9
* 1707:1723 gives 2.91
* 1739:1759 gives 2.81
